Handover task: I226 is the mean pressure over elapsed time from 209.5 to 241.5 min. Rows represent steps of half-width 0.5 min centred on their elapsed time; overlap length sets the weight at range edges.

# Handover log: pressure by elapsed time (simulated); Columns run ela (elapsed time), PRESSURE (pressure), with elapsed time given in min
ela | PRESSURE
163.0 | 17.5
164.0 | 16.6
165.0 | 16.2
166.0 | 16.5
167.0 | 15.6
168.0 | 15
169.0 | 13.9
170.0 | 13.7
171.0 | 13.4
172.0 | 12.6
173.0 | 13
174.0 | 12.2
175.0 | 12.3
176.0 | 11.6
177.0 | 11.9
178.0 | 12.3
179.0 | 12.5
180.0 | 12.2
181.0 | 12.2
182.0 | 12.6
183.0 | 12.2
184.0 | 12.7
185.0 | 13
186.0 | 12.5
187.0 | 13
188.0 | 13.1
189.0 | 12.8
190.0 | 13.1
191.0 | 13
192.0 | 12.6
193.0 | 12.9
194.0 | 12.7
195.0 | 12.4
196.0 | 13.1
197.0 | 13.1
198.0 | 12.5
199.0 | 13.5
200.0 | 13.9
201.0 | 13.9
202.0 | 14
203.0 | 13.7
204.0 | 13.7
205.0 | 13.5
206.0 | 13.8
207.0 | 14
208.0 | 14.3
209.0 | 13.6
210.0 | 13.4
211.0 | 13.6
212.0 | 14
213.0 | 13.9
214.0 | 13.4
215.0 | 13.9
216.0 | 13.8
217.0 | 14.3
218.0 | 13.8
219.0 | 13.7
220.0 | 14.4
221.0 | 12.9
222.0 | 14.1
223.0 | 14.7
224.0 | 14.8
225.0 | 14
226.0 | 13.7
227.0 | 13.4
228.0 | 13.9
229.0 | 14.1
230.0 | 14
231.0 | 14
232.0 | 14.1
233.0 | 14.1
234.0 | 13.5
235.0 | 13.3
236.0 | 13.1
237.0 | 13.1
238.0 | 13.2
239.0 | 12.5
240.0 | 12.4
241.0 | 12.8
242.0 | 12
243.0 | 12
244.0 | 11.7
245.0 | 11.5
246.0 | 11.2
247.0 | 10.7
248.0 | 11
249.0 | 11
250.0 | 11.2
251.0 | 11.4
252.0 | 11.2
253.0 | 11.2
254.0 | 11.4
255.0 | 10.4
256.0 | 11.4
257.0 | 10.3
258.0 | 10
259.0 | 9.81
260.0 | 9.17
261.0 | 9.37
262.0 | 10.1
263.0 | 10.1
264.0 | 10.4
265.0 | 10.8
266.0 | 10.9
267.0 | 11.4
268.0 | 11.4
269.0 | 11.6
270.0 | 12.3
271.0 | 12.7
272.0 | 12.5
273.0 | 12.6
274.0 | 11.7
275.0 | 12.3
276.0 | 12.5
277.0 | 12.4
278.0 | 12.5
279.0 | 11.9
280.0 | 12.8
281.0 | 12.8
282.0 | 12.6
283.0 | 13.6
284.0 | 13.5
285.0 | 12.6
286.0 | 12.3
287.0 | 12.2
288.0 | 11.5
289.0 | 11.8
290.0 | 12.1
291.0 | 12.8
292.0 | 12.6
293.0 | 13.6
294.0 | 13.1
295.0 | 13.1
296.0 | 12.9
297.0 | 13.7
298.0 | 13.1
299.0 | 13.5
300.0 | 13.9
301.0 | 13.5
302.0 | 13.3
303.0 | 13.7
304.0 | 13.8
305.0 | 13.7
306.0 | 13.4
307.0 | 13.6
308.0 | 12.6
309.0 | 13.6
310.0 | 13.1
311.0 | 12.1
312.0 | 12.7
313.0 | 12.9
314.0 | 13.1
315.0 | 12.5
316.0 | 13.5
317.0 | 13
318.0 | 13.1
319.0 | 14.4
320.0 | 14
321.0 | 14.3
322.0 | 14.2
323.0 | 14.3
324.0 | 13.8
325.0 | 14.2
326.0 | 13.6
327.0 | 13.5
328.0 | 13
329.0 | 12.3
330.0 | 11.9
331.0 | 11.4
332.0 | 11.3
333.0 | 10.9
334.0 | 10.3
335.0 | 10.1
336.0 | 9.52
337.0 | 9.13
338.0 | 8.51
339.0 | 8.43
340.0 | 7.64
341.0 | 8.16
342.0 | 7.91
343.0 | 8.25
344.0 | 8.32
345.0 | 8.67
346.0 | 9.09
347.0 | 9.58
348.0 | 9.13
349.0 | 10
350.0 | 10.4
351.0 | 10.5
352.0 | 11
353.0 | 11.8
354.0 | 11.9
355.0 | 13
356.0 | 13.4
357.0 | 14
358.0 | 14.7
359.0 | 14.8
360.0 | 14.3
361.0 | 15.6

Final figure 13.7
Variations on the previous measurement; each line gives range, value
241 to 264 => 10.9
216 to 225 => 14.1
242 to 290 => 11.5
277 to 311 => 13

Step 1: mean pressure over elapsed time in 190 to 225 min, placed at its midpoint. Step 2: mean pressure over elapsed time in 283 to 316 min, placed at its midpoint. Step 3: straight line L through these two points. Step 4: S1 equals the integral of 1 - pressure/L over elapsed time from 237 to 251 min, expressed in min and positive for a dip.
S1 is 1.6 min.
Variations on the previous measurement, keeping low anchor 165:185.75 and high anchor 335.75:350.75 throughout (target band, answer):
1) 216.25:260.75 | -3.6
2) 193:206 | -0.8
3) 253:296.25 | -5.0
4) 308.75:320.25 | -4.2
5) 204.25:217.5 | -1.7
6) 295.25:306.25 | -3.9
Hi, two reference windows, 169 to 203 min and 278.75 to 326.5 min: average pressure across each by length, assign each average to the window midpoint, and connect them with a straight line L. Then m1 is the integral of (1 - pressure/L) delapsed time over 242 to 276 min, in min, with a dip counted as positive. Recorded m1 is 4.9 min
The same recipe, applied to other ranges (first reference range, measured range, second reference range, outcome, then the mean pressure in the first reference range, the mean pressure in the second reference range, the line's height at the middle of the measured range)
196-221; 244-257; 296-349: 1.9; 13.7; 11.9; 13.1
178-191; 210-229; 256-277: -3.0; 12.7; 11.1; 12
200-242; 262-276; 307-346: 1.3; 13.7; 11.7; 12.8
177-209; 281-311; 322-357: -4.1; 13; 10.8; 11.5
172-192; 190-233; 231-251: -4.2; 12.5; 12.4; 12.4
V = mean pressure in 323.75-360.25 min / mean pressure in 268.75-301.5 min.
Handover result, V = 0.9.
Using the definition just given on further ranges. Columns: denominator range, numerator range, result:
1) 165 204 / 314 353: 0.85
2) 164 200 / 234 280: 0.88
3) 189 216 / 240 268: 0.81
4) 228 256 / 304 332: 1.07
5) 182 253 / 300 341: 0.95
